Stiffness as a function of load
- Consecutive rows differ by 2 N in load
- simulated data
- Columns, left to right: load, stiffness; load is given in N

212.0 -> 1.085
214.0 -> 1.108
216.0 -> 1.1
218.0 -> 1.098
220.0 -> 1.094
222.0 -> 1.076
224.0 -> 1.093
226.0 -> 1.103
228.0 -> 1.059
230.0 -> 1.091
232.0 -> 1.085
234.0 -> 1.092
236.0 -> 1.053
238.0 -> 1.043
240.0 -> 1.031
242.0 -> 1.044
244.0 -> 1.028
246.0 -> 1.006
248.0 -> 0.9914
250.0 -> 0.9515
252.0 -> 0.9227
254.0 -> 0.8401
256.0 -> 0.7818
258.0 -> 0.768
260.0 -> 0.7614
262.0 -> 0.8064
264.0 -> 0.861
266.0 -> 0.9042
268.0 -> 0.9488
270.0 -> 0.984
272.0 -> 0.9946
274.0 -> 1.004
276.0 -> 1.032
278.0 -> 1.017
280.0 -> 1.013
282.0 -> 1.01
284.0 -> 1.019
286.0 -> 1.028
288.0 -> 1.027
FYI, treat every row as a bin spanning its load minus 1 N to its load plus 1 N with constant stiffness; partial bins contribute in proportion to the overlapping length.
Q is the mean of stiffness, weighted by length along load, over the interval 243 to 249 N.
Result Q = 1.01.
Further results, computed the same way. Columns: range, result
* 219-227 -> 1.09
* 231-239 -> 1.07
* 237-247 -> 1.03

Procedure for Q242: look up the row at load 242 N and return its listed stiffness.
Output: 1.044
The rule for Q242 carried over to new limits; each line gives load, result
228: 1.059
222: 1.076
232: 1.085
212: 1.085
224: 1.093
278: 1.017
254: 0.8401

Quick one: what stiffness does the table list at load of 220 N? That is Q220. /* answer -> 1.094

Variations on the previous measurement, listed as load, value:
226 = 1.103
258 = 0.768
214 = 1.108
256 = 0.7818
